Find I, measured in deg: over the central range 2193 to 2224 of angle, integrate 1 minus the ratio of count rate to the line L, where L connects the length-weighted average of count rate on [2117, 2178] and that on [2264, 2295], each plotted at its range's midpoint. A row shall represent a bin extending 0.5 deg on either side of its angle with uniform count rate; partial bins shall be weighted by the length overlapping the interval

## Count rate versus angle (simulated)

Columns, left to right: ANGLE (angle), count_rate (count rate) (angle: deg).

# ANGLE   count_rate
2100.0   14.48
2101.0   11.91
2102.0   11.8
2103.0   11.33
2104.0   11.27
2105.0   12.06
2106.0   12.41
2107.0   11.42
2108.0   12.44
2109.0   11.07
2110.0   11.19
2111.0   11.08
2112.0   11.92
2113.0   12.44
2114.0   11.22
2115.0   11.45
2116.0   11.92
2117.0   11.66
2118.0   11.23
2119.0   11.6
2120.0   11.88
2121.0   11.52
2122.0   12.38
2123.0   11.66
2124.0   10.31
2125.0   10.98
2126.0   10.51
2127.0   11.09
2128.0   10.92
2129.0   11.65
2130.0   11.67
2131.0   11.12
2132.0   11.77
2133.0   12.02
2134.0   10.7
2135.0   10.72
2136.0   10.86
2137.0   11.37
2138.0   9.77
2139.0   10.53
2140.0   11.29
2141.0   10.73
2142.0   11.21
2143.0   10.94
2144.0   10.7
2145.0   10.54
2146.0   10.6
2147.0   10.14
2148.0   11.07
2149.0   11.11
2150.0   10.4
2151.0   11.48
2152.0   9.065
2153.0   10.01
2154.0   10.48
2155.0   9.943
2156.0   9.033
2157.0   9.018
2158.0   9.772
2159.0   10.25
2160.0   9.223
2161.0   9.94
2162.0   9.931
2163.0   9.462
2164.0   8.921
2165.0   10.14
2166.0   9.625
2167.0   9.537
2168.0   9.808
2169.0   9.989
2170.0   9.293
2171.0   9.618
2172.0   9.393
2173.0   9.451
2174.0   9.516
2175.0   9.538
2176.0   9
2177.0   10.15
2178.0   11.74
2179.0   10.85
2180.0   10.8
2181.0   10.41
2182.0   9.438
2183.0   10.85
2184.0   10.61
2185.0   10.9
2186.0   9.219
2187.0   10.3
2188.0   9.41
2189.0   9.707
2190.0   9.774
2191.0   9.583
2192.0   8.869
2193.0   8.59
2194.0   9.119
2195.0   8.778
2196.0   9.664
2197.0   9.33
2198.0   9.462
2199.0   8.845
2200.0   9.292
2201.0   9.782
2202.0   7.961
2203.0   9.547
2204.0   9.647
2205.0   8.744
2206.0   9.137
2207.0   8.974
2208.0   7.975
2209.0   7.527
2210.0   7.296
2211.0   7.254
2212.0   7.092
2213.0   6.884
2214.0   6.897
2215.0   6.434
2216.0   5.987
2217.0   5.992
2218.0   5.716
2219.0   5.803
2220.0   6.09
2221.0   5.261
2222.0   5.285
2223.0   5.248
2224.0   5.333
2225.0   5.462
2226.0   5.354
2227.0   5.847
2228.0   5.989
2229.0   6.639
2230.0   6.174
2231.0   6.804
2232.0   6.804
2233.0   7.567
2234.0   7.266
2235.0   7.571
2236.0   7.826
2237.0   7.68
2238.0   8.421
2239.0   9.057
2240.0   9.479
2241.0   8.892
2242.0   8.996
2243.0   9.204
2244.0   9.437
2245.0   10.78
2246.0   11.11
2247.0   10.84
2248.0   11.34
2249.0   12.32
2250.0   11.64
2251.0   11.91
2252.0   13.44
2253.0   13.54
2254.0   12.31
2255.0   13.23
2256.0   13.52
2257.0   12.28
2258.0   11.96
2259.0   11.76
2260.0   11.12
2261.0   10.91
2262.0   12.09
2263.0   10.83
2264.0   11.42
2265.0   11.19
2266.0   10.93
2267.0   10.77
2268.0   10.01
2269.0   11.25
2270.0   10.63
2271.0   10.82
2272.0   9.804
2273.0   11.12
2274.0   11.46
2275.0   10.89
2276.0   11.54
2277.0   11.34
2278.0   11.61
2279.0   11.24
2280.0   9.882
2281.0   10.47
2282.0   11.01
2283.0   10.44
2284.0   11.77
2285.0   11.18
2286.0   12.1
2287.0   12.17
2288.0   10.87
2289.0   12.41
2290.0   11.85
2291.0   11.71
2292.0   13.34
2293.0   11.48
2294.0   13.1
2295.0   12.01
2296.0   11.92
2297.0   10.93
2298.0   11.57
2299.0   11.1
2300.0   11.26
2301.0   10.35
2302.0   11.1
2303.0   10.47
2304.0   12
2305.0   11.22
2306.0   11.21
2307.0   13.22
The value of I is 9.0 deg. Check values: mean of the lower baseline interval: 10.5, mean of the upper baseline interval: 11.3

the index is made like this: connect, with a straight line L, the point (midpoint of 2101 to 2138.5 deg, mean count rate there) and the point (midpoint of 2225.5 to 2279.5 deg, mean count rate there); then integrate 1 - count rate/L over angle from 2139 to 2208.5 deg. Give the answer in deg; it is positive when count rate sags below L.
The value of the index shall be 6.9 deg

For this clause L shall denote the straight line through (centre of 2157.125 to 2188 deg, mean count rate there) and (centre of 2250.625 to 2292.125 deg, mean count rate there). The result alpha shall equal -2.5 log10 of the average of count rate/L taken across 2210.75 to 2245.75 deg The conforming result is 0.46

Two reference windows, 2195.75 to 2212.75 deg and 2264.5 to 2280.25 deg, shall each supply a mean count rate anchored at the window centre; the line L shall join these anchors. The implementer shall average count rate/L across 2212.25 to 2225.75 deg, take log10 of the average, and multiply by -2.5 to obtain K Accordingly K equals 0.47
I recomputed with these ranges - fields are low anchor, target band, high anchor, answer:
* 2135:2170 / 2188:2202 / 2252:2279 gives 1.9 deg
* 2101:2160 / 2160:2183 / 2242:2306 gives 2.7 deg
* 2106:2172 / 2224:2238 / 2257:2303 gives 5.6 deg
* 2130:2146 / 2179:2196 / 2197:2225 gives -2.5 deg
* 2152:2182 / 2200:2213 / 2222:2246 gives 0.1 deg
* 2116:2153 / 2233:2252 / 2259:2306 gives 2.6 deg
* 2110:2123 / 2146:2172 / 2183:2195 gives 1.5 deg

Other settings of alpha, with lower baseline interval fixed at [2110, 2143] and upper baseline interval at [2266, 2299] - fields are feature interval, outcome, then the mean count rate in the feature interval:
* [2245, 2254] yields -0.061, 12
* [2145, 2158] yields 0.111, 10.2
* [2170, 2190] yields 0.130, 10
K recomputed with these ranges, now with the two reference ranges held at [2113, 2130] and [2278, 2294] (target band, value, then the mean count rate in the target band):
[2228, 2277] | 0.118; 10.3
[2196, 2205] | 0.235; 9.23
